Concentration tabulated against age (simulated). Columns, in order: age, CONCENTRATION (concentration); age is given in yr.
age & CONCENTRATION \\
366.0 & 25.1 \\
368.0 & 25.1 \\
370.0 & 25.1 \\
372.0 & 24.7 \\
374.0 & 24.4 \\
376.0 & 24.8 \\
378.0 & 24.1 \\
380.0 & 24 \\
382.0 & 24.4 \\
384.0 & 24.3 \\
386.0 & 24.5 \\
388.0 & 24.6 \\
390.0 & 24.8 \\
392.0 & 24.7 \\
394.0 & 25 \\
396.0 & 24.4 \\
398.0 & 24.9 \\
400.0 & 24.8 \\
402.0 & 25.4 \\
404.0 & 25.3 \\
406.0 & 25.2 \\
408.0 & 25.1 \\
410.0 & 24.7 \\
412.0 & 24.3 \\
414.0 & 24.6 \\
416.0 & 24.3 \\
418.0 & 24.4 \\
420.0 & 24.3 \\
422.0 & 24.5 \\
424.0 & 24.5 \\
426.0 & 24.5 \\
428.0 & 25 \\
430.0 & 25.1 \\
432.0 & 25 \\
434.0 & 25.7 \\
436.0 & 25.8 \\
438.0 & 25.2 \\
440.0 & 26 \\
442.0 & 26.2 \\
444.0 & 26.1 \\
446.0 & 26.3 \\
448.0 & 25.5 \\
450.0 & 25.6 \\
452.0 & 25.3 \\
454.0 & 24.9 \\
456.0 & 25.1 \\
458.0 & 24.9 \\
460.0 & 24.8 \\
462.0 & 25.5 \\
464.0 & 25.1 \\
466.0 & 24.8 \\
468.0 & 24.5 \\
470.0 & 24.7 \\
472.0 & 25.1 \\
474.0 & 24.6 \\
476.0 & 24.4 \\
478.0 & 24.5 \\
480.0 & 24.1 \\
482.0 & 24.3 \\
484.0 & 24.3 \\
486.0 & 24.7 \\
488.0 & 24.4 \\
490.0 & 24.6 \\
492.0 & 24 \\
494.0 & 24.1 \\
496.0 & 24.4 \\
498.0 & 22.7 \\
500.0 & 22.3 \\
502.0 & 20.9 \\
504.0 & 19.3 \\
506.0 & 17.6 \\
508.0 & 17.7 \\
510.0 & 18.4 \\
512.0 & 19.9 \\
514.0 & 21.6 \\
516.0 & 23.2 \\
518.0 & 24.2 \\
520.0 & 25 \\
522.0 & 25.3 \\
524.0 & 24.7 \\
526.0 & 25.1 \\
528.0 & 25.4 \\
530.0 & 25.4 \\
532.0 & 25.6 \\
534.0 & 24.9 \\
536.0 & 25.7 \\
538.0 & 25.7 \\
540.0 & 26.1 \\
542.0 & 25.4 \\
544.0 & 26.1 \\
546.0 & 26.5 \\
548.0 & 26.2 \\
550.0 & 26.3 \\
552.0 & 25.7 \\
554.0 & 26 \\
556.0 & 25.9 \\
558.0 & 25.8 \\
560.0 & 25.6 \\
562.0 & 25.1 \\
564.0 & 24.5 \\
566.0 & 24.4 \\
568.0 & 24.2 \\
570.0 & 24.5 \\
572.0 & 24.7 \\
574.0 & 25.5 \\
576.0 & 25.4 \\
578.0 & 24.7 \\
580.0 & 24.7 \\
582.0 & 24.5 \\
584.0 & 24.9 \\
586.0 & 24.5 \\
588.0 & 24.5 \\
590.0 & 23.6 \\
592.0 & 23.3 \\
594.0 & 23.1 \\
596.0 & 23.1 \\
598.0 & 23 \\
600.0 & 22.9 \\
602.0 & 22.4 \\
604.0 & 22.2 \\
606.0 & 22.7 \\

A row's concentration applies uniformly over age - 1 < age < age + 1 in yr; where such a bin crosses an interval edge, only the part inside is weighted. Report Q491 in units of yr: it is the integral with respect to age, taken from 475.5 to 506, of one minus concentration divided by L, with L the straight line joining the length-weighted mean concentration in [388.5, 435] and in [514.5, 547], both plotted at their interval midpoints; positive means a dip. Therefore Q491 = 2.1 yr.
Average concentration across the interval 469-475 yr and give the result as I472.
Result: 24.8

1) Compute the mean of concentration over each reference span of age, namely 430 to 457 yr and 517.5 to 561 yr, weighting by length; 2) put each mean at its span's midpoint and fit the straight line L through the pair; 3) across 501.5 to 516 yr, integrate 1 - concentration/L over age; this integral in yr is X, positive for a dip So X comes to 3.4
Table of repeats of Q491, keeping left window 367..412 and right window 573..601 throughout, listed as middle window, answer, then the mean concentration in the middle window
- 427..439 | -0.3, 25.3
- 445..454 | -0.4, 25.6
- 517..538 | -0.7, 25.2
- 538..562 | -1.7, 25.9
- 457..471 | -0.2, 24.9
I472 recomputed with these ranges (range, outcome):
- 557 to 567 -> 25.1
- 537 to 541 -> 25.9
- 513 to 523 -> 23.9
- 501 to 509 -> 18.9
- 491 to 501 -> 23.5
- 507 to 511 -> 18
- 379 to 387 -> 24.3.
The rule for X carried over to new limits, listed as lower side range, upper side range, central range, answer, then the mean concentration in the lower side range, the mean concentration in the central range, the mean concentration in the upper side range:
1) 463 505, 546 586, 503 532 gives 2.4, 23.9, 22.5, 25.2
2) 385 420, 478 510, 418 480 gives -3.8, 24.8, 25.1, 22.6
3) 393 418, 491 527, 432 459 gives -2.0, 24.8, 25.6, 22.2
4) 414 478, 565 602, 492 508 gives 2.1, 25.1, 21.5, 24.1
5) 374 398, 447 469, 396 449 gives -0.6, 24.5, 25.1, 25.1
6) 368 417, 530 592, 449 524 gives 4.3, 24.7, 23.6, 25.2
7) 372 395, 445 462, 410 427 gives 0.3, 24.5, 24.4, 25.3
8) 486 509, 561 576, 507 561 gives -2.5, 22.1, 24.6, 24.7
